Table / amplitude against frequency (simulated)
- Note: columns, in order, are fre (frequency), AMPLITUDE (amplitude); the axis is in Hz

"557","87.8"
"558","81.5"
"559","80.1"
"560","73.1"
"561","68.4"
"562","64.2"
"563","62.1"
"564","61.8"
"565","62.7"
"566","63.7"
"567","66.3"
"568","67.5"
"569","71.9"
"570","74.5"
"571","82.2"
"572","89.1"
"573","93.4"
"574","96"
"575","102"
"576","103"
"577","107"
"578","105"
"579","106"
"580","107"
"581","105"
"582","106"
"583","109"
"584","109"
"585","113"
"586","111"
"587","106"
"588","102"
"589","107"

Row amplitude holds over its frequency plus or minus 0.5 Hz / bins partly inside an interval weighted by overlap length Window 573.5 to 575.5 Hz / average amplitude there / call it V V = 99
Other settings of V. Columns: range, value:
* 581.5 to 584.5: 108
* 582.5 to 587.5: 110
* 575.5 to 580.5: 106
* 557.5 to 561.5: 75.8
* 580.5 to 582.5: 106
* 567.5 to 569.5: 69.7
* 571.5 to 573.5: 91.2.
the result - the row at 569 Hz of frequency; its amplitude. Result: 71.9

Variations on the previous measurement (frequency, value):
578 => 105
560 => 73.1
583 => 109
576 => 103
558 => 81.5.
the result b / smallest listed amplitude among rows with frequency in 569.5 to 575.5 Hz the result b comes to 74.5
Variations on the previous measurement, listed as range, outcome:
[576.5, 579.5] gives 105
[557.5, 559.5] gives 80.1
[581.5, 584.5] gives 106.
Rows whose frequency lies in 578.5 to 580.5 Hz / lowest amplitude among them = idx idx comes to 106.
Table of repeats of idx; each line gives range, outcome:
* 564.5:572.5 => 62.7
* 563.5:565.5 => 61.8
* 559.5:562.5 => 64.2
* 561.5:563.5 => 62.1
